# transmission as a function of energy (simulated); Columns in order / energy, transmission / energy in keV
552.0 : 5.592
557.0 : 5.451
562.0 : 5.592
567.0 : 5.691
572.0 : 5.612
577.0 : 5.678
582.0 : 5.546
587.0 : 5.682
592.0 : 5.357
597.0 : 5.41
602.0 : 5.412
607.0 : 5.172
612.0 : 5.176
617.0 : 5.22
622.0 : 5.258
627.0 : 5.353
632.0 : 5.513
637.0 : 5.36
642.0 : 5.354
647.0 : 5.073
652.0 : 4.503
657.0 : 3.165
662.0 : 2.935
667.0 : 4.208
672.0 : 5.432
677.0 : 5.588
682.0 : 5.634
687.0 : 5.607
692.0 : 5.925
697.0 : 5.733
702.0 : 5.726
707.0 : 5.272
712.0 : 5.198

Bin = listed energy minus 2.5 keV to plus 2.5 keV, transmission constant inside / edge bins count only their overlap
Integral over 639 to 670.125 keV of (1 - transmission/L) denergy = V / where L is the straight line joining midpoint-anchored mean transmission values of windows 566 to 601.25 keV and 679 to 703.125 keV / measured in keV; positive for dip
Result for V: 7.8 keV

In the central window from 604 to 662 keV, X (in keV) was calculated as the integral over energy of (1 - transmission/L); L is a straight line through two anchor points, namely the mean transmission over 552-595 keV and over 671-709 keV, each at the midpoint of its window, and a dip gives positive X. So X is 7.0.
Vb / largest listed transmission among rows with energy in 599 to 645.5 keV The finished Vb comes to 5.513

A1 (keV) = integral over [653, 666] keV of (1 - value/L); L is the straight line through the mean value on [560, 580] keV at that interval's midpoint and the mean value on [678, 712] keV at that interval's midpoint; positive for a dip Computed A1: 5.3 keV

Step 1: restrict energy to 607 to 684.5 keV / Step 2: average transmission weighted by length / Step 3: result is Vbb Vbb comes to 4.93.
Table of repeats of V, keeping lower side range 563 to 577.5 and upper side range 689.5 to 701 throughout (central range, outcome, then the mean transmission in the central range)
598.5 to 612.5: 1.04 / 5.28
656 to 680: 5.89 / 4.36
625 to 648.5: 1.63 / 5.34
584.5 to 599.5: 0.52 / 5.48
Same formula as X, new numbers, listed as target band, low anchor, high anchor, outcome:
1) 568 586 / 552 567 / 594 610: -0.5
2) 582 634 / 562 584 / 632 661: -2.0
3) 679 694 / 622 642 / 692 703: 0.0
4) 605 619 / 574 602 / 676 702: 1.0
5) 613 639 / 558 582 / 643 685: -1.6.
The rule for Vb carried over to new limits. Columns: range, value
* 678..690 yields 5.634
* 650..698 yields 5.925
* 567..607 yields 5.691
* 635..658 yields 5.36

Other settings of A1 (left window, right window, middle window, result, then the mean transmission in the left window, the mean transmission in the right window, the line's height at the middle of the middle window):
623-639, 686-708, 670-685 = 0.1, 5.4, 5.68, 5.6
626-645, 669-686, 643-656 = 1.8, 5.39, 5.52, 5.43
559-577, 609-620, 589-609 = 0.0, 5.63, 5.2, 5.34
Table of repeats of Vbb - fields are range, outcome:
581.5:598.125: 5.5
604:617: 5.19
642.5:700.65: 4.92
